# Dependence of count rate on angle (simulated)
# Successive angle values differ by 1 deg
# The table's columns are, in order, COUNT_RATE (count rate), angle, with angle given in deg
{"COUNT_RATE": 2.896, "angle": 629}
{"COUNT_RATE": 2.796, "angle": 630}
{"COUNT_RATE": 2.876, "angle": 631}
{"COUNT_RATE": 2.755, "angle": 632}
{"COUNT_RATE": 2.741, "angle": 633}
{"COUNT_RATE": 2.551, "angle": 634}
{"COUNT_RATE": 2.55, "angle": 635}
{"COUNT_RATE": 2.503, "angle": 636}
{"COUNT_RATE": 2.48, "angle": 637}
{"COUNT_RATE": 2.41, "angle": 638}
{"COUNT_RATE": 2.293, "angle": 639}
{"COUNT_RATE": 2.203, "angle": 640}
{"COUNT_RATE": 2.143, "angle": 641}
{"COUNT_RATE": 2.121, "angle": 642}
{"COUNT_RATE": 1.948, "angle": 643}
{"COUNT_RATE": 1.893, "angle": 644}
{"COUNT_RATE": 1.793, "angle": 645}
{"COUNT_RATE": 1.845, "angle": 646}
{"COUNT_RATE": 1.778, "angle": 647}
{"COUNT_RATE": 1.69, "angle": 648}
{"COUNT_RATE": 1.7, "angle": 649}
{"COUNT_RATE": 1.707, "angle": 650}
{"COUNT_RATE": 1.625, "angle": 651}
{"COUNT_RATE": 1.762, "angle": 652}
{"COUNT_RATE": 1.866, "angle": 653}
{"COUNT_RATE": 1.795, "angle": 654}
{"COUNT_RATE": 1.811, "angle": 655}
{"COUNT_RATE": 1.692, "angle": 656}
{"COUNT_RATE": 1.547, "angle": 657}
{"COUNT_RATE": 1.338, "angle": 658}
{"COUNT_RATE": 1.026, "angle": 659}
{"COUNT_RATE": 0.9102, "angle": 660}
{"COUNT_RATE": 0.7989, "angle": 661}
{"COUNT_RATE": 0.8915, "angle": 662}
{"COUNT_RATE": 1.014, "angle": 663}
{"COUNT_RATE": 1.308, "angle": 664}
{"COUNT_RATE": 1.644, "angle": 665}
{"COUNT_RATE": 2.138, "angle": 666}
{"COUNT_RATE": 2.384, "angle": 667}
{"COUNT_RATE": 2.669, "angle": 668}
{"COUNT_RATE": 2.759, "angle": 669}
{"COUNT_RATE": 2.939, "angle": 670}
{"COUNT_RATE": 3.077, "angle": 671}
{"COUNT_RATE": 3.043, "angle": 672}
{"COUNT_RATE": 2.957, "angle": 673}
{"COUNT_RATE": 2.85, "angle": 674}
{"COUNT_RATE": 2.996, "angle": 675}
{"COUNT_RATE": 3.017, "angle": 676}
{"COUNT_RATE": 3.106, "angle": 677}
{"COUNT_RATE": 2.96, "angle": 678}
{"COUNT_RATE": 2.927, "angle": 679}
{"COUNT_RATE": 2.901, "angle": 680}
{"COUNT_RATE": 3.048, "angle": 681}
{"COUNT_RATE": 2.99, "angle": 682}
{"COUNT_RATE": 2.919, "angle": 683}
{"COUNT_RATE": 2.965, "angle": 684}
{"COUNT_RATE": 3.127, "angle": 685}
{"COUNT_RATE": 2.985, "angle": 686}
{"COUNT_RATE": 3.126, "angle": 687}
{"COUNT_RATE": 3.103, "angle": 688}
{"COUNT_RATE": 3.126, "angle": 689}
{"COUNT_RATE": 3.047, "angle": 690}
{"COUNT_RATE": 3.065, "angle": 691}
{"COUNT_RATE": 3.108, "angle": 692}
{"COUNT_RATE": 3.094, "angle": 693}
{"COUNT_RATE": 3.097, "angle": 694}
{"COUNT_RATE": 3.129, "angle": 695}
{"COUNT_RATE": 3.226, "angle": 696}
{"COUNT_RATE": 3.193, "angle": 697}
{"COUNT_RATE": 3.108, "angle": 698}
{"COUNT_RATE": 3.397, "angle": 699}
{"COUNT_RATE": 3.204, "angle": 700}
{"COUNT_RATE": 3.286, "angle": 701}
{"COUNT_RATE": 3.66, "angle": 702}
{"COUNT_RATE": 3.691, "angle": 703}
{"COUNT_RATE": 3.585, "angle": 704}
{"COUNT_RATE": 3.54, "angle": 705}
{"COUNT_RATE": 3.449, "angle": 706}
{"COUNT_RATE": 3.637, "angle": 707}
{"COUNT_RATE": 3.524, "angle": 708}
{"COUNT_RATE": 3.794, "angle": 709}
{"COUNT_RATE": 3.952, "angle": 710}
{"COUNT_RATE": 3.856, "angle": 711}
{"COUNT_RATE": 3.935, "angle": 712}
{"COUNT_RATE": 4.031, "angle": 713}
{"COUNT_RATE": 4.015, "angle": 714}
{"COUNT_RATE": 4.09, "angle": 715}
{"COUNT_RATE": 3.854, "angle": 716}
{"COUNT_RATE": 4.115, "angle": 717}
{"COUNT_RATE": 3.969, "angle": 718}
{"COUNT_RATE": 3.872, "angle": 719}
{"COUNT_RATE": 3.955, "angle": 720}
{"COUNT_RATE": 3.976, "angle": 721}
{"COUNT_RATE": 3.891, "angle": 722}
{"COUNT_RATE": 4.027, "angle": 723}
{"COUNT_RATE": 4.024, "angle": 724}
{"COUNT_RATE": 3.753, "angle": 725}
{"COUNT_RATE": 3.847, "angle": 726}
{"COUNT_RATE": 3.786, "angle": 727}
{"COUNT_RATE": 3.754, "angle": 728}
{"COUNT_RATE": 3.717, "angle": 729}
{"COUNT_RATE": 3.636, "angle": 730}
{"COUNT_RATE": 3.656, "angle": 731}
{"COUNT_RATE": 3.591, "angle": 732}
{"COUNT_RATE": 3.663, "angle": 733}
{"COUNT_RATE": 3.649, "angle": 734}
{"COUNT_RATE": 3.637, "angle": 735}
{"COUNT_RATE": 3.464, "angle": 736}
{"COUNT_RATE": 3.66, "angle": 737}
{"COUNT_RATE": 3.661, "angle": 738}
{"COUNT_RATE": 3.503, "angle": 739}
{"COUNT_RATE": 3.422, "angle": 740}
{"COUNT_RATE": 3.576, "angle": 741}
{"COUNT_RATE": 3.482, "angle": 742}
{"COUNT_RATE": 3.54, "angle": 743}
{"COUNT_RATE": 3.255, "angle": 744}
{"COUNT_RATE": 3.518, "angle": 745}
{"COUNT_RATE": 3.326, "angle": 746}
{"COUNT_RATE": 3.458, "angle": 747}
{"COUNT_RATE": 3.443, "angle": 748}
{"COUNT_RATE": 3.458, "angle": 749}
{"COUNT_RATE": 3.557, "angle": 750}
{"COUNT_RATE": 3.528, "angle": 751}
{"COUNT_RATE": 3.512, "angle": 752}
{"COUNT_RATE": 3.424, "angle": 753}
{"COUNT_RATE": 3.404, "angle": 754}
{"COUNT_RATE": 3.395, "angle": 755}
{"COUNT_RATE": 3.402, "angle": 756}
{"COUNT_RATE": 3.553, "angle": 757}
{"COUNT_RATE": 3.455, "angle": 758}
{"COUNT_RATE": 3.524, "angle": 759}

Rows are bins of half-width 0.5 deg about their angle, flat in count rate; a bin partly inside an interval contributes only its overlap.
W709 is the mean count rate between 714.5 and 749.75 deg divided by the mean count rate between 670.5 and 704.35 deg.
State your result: 1.18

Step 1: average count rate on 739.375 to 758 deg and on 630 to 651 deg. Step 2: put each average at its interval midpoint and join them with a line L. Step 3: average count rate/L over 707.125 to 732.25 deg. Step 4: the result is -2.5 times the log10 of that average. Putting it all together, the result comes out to -0.233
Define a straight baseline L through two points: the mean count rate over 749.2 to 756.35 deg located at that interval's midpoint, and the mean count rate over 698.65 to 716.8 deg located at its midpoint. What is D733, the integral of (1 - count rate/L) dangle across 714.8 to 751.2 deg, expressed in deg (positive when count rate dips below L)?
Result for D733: -1.1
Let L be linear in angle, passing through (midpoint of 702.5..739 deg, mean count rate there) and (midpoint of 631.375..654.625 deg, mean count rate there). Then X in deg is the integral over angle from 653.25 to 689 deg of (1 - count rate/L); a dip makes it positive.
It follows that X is 4.9 deg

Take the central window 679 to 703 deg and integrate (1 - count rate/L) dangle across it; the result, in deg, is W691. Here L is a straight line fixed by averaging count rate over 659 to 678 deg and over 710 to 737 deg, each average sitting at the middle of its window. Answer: -2.1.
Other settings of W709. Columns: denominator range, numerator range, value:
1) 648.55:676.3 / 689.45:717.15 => 1.79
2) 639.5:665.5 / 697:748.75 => 2.28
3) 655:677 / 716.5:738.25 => 1.83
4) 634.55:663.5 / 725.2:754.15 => 2.02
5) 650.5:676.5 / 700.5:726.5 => 1.92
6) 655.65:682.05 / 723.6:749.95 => 1.60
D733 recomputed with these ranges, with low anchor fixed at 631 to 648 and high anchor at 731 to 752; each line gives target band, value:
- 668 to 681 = -1.3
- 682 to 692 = -0.7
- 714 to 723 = -2.0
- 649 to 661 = 4.5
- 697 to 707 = -1.3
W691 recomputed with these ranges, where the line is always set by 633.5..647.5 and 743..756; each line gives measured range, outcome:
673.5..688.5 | -2.0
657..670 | 4.4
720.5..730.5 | -2.1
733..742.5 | -0.8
